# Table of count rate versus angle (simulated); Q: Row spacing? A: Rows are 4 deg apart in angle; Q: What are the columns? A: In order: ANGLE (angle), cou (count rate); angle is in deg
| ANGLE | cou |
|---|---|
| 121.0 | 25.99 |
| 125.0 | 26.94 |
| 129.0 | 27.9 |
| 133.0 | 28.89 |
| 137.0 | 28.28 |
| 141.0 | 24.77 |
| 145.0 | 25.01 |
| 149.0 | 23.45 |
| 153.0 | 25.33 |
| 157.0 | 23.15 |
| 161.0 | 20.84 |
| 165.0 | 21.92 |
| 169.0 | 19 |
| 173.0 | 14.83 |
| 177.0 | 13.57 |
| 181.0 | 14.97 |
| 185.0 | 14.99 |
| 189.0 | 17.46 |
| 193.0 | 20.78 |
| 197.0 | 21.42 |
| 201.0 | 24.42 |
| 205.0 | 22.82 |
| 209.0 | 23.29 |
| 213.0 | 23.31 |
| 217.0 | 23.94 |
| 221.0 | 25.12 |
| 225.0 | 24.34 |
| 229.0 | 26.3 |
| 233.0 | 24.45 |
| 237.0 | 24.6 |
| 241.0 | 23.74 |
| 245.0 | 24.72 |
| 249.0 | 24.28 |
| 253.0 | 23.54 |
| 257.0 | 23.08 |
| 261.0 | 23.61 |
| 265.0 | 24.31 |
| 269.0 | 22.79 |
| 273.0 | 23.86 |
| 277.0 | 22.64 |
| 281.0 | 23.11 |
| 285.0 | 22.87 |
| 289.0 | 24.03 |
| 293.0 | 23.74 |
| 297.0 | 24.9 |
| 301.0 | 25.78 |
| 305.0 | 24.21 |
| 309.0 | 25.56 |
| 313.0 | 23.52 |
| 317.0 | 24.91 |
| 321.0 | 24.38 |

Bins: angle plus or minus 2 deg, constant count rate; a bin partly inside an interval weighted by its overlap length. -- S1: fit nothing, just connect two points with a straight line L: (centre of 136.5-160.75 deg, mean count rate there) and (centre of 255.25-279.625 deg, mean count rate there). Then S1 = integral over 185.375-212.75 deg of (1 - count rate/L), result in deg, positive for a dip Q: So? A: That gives 2.97 deg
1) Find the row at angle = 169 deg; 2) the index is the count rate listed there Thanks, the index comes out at 19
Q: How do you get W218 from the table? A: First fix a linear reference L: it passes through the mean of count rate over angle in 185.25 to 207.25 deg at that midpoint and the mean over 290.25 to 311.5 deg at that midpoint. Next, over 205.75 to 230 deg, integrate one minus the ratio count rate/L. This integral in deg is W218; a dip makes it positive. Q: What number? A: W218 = -2.8 deg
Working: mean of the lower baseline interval 20.9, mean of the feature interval 24.2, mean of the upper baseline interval 24.8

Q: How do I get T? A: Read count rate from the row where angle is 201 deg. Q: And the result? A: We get 24.42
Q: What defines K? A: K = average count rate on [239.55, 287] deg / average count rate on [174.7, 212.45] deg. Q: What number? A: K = 1.2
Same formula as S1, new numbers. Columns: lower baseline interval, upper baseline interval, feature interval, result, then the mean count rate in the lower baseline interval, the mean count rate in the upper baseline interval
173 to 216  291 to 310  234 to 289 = -2.0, 19.6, 24.8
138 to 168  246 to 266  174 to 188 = 5.2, 23.5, 23.8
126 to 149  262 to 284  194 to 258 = 1.4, 26.7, 23.3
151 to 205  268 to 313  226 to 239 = -2.0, 19.6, 24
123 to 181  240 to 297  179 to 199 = 4.5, 22.9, 23.6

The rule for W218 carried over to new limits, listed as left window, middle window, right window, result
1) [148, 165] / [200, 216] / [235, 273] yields 0.0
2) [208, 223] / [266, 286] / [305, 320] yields 1.0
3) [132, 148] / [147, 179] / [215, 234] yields 7.1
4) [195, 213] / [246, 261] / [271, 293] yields -0.3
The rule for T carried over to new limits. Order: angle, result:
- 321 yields 24.38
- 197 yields 21.42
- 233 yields 24.45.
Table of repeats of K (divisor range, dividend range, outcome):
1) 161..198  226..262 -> 1.37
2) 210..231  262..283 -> 0.95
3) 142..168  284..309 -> 1.05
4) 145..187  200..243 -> 1.24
